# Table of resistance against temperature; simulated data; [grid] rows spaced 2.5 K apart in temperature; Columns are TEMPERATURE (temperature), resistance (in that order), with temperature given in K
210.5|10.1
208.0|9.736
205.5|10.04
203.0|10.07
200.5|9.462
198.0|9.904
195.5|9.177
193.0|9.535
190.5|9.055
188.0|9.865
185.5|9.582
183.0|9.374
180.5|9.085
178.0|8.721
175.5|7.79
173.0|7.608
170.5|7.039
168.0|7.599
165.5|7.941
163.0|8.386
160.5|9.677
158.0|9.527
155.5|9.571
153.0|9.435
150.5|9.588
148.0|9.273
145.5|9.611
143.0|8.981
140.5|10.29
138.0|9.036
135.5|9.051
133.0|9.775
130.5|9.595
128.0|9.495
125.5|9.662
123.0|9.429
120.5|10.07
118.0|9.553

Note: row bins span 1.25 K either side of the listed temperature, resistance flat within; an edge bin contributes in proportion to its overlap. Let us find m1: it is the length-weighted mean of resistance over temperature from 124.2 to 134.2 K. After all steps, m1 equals 9.63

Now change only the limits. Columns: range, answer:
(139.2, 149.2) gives 9.54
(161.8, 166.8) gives 8.16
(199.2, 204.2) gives 9.76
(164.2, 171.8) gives 7.53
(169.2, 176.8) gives 7.49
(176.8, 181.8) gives 8.91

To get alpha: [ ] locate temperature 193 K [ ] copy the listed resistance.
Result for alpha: 9.535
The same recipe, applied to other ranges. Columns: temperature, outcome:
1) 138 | 9.036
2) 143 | 8.981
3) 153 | 9.435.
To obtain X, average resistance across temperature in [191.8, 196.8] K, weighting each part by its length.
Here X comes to 9.36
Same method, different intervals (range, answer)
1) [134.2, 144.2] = 9.34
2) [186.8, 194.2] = 9.48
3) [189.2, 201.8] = 9.43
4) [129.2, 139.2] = 9.37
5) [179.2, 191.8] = 9.39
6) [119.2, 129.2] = 9.66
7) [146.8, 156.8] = 9.47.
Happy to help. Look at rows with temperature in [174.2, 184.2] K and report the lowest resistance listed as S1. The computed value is 7.79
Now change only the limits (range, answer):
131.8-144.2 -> 8.981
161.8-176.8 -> 7.039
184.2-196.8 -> 9.055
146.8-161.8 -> 9.273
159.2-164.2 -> 8.386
